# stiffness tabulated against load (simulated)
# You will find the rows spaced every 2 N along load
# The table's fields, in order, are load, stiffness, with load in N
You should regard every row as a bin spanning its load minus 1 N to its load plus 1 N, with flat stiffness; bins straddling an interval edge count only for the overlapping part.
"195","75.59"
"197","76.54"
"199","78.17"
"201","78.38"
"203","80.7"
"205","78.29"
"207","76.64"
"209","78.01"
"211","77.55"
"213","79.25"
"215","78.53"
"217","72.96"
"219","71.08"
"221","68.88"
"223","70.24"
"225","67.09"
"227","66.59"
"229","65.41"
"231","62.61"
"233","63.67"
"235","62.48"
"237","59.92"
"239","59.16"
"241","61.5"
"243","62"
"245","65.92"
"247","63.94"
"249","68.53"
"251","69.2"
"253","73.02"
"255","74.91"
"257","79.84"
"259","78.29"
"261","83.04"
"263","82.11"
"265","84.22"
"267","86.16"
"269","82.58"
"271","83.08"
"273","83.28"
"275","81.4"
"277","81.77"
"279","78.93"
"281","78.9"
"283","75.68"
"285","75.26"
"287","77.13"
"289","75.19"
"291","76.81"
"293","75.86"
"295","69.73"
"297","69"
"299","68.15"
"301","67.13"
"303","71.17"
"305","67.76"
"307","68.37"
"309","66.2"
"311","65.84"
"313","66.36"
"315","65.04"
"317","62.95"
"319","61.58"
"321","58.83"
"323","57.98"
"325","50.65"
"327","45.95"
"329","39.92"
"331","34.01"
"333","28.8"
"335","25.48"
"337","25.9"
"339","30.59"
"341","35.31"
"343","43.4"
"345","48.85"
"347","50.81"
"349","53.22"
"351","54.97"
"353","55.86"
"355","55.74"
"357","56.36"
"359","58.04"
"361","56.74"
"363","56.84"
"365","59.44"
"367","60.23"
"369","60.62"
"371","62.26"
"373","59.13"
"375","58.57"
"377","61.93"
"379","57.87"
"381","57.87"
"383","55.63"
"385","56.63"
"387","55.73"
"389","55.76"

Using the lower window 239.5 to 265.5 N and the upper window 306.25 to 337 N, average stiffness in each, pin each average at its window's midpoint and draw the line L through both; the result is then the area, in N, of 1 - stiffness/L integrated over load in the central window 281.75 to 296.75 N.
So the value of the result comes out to -3.2 N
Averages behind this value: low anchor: 72.3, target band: 74.9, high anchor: 52.2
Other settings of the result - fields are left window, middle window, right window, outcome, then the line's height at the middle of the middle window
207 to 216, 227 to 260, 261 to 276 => 5.8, 81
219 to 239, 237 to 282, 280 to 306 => -4.0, 68.9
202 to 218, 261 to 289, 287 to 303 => -2.8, 73.4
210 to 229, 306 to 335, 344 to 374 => 3.3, 60.9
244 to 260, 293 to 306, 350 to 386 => -0.6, 66.1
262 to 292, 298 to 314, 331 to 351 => -1.7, 61.4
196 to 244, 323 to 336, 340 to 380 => 4.4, 58.7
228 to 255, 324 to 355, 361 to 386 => 9.4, 60.4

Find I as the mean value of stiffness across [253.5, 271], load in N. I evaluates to 81.3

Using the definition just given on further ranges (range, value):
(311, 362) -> 49.3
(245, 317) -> 74.4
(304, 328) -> 61.5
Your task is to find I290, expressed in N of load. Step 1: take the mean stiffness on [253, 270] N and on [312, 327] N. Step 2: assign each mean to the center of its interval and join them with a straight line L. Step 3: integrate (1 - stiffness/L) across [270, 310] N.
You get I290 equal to -2.3 N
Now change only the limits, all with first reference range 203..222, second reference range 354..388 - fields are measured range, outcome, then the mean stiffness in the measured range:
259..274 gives -2.84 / 83.1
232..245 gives 2.00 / 61.8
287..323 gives -1.27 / 68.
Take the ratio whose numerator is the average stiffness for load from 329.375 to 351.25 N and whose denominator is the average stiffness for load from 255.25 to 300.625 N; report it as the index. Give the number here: 0.5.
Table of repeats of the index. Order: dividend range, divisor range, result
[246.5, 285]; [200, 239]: 1.10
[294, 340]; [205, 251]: 0.80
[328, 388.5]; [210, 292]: 0.69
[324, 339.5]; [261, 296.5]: 0.45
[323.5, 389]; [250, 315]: 0.67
